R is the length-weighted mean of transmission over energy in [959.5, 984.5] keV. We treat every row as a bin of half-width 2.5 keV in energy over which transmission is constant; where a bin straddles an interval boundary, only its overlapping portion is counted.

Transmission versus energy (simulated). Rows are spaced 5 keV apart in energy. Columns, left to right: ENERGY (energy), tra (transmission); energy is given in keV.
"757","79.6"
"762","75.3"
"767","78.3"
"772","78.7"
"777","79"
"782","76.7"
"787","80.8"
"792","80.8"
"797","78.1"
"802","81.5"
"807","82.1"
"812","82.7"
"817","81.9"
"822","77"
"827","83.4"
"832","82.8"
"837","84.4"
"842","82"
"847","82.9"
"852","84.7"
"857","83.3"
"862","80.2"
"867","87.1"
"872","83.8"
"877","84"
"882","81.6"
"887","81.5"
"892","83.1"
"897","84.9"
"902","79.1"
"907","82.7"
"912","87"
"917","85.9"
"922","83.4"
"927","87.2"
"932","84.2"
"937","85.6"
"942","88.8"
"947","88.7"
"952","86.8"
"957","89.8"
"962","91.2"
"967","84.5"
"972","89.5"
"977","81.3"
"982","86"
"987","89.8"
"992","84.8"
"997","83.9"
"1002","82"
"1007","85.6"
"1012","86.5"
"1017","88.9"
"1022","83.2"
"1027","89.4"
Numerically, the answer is 86.5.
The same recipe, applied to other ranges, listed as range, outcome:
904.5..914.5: 84.8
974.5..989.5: 85.7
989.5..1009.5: 84.1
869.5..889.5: 82.7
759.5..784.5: 77.6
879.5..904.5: 82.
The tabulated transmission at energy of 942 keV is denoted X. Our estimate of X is 88.8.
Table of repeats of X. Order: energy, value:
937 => 85.6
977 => 81.3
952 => 86.8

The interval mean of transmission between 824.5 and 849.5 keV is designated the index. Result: 83.1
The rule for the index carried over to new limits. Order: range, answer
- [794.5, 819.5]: 81.3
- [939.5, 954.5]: 88.1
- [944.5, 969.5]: 88.2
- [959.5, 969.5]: 87.8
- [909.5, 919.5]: 86.5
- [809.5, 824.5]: 80.5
